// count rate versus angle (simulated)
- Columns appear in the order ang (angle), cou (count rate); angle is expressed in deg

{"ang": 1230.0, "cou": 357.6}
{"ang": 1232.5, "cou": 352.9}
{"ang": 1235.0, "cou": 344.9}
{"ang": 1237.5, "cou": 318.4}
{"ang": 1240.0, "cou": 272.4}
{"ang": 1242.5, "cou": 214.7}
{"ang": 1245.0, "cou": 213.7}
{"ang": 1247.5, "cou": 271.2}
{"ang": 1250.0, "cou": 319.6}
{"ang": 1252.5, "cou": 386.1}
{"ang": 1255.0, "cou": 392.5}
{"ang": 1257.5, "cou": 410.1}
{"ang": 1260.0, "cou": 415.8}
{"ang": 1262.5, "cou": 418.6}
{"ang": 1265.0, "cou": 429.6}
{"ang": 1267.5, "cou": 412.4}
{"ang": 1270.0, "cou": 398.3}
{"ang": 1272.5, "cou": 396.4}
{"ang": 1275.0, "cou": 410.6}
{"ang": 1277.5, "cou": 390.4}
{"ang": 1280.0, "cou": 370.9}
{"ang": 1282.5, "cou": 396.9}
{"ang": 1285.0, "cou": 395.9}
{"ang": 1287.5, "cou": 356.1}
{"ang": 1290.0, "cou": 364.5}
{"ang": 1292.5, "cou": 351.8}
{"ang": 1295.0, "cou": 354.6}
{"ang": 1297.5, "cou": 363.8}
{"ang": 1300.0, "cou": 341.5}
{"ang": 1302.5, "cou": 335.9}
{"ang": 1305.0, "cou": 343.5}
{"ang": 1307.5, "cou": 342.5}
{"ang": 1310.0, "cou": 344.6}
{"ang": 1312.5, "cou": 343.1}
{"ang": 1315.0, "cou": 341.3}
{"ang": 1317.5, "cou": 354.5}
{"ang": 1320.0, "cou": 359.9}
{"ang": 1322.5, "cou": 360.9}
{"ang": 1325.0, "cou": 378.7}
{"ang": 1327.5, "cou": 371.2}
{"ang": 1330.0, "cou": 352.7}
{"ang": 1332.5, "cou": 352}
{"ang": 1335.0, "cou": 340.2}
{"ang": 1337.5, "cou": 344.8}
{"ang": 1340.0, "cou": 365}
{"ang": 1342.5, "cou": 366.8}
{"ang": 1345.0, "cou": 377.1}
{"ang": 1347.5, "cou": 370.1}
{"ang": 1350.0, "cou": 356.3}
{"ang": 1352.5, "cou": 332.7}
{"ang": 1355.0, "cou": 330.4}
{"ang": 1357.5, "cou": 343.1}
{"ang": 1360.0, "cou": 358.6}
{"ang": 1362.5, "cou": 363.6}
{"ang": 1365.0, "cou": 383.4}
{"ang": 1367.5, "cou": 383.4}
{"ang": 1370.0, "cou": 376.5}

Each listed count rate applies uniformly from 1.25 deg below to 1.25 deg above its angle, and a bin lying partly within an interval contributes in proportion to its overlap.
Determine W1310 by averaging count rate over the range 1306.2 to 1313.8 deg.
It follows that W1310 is 343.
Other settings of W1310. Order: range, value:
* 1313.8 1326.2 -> 359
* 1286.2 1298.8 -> 358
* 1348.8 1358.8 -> 341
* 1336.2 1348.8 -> 365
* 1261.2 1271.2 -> 415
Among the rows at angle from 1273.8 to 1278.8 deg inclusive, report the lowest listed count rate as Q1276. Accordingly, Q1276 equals 390.4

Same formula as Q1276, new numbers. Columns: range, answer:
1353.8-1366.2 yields 330.4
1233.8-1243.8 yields 214.7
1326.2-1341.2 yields 340.2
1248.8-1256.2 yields 319.6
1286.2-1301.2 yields 341.5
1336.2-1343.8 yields 344.8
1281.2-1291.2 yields 356.1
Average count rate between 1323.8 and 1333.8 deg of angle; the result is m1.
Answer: 363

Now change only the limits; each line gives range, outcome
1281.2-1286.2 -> 396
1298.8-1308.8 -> 341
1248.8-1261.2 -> 385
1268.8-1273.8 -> 397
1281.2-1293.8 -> 373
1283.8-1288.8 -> 376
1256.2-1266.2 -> 418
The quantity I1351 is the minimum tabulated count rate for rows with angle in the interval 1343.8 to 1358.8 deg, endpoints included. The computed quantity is 330.4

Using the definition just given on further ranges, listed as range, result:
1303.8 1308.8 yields 342.5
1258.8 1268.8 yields 412.4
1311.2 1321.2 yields 341.3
